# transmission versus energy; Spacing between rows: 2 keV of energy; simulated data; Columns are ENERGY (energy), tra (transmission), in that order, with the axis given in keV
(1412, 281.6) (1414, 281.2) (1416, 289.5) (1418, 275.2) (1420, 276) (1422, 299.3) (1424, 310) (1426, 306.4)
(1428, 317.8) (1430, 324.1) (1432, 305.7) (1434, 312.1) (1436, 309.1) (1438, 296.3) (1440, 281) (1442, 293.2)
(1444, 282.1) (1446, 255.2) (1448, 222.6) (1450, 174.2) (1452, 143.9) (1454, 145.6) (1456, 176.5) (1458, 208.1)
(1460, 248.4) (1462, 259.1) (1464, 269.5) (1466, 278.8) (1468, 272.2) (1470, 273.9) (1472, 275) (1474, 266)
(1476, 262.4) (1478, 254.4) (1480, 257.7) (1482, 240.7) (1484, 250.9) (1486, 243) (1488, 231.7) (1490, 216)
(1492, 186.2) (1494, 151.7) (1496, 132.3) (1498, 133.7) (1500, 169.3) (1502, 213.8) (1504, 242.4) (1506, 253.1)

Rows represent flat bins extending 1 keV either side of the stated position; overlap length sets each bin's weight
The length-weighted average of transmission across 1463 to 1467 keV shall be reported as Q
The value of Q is 274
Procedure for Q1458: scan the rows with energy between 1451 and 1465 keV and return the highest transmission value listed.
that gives 269.5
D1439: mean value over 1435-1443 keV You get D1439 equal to 295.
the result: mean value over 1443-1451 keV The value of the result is 234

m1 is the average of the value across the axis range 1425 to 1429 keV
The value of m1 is 312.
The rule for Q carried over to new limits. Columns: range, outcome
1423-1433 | 313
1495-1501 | 145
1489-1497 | 172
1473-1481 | 260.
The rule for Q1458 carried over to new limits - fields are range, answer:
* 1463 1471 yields 278.8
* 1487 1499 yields 231.7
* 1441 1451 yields 293.2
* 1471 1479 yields 275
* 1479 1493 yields 257.7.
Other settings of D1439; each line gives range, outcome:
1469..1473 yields 274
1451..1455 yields 145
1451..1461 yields 184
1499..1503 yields 192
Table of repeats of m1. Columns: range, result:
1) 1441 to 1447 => 277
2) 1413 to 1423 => 284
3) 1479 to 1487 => 248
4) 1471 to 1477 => 268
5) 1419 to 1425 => 295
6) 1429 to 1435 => 314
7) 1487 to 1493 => 211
